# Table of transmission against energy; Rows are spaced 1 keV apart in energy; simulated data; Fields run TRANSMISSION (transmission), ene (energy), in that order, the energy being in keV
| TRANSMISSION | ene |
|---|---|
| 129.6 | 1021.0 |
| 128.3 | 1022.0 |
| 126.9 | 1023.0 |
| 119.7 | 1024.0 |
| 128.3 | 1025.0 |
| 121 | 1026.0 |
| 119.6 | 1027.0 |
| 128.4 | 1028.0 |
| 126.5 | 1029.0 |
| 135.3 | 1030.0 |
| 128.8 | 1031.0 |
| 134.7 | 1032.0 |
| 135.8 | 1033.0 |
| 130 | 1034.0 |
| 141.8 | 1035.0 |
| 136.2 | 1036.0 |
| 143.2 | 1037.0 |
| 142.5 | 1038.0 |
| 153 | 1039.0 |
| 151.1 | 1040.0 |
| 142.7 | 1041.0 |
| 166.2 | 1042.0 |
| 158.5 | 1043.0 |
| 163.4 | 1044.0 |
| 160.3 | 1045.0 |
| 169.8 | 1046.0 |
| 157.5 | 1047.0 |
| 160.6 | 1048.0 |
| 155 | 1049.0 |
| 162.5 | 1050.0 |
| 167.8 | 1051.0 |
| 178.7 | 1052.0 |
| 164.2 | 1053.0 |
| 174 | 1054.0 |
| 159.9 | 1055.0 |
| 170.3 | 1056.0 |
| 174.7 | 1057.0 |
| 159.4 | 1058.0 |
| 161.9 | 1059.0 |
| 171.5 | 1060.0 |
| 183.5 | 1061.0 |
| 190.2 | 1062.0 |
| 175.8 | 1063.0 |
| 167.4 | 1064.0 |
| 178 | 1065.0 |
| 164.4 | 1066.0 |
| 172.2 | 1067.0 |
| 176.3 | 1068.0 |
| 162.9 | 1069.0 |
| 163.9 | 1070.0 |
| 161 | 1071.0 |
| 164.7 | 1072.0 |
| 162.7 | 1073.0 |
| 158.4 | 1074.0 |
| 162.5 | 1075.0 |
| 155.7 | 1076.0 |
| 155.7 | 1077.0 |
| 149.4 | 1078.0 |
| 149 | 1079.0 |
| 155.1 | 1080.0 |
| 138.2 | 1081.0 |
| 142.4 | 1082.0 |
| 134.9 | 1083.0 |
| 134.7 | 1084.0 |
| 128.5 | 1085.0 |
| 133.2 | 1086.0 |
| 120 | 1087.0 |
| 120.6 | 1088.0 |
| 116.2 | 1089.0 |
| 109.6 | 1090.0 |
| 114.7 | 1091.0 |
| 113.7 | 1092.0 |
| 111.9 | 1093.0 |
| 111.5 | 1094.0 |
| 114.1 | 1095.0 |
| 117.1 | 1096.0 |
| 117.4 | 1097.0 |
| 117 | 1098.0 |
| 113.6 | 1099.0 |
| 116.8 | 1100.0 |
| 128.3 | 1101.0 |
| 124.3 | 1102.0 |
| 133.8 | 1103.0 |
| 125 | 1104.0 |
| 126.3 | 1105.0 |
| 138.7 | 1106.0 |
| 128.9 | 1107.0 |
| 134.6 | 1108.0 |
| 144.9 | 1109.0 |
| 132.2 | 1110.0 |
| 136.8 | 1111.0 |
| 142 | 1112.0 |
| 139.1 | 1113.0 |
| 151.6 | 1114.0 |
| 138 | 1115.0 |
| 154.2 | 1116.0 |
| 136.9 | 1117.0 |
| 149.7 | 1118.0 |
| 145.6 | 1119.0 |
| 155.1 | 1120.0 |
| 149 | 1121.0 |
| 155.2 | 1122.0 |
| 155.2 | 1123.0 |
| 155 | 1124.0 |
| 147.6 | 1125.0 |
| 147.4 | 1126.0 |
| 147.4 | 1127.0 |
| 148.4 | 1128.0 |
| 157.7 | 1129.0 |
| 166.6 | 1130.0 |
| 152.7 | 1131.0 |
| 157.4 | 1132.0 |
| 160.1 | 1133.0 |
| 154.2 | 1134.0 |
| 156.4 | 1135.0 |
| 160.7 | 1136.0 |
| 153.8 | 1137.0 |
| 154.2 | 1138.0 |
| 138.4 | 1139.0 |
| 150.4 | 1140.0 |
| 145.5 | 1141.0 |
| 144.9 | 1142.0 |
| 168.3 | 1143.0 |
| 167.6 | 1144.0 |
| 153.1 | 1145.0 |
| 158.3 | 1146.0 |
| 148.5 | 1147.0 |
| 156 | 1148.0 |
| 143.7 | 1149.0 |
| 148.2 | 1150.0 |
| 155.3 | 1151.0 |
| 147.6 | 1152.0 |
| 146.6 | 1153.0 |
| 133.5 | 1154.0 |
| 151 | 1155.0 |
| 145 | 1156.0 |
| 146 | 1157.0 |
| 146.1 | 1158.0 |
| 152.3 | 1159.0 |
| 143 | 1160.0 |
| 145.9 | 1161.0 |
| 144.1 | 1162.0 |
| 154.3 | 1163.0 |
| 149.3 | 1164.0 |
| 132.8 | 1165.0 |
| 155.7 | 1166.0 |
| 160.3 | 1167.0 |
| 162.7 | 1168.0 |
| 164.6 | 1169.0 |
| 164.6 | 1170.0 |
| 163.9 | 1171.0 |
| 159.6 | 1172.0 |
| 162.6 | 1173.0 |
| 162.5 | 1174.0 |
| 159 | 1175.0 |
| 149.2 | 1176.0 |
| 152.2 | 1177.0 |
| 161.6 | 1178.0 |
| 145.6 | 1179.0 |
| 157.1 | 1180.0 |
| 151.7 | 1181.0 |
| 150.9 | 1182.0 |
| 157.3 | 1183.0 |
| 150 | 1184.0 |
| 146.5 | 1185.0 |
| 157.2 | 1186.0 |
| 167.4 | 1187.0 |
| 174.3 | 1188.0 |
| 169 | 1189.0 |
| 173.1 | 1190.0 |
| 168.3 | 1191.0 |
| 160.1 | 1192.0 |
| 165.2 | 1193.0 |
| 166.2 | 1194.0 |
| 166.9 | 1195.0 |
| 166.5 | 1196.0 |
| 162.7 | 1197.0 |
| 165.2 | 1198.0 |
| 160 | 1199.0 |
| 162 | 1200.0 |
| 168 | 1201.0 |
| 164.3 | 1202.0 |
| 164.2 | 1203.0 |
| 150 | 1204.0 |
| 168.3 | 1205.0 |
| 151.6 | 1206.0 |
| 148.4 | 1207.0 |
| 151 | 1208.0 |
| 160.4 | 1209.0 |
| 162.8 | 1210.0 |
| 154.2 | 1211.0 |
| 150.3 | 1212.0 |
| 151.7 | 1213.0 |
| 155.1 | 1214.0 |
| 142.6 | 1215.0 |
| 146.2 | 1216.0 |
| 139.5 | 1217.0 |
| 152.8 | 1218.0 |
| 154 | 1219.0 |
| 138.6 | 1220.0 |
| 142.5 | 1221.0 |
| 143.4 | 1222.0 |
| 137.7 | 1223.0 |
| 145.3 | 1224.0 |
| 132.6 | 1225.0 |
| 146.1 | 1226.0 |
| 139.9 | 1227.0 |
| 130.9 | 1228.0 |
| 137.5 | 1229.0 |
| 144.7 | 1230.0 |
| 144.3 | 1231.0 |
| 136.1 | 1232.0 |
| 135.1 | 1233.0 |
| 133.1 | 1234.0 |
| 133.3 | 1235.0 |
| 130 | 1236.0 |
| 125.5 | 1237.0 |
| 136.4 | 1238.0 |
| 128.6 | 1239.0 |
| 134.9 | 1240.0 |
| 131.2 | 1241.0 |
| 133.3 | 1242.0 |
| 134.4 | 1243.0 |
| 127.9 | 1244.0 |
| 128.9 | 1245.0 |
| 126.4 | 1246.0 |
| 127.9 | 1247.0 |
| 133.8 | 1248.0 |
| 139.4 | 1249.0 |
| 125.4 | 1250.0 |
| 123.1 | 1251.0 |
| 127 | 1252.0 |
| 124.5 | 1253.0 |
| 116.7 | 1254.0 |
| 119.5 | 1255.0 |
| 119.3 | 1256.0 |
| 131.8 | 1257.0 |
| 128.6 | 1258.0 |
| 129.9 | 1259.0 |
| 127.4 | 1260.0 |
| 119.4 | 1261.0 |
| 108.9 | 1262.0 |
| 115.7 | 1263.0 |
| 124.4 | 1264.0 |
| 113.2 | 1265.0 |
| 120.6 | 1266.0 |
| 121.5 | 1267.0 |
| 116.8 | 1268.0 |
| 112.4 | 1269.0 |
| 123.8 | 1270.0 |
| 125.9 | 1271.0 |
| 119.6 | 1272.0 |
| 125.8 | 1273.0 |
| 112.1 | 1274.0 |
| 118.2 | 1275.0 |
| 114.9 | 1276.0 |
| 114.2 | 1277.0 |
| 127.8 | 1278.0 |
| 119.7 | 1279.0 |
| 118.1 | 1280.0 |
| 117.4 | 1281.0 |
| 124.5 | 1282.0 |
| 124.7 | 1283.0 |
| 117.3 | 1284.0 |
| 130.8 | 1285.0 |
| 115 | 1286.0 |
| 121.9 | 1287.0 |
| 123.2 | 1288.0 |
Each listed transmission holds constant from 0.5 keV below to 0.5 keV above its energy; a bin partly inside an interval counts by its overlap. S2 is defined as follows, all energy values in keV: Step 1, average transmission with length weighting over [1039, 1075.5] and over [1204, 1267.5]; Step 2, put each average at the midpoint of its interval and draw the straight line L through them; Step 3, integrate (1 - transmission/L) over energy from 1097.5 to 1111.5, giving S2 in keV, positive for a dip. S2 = 2.6 keV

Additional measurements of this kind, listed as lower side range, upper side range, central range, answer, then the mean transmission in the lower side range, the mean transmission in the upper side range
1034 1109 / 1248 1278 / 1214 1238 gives -2.50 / 147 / 122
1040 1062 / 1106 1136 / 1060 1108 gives 4.90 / 165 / 148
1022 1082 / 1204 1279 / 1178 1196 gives -2.75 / 154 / 133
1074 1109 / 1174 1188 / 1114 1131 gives -1.47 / 130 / 155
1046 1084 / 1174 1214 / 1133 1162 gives 1.81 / 163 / 159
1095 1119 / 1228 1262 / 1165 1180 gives -3.06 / 132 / 130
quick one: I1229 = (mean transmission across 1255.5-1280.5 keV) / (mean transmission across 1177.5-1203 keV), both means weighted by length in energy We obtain 0.7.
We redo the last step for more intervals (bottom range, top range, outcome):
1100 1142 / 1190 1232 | 1.05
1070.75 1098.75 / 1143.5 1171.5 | 1.13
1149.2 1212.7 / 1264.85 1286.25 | 0.77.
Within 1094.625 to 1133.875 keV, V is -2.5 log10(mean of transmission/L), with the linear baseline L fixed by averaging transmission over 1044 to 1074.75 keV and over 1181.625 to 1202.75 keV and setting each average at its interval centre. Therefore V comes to 0.18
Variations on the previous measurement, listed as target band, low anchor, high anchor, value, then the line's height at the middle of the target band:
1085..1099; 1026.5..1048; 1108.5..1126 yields 0.24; 146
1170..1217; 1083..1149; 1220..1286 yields -0.19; 133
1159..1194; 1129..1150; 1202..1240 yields -0.05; 150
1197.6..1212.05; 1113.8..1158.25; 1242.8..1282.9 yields -0.17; 136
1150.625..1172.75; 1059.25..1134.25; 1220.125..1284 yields -0.10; 137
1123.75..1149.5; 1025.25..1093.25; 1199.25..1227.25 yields -0.02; 151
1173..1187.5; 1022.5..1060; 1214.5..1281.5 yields -0.14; 136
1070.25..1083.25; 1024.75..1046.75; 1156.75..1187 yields -0.06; 146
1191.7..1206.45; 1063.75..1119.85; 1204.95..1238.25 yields -0.14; 143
